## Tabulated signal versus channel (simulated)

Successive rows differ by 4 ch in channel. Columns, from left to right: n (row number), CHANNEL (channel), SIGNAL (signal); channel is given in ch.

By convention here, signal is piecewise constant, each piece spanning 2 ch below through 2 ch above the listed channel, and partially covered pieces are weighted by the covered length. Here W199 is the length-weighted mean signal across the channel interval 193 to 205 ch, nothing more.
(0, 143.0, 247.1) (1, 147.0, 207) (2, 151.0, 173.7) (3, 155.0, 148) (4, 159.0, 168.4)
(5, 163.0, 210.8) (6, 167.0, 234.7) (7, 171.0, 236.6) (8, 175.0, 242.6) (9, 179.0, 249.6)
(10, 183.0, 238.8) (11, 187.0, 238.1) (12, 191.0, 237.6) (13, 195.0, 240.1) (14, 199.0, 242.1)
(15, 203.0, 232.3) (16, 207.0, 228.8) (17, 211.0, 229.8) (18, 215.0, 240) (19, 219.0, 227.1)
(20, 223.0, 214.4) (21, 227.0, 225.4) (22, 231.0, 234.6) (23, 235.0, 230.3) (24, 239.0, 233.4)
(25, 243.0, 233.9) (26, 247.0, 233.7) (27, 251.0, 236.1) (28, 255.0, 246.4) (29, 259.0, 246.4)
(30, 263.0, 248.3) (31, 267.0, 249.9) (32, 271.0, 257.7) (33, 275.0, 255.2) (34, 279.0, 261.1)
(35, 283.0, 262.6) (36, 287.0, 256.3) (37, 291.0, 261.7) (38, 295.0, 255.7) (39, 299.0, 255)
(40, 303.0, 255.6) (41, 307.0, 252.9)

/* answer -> 238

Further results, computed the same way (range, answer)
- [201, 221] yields 232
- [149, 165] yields 175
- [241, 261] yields 239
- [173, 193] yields 241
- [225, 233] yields 230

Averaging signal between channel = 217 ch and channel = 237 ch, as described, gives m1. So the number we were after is 226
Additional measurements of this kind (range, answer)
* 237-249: 234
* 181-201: 239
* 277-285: 262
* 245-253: 235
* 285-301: 257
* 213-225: 227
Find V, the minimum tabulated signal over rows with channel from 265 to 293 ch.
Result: 249.9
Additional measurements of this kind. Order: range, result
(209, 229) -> 214.4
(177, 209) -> 228.8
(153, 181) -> 148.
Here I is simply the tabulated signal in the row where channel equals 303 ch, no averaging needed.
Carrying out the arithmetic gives 255.6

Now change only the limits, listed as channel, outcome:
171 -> 236.6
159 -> 168.4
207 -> 228.8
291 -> 261.7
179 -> 249.6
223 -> 214.4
